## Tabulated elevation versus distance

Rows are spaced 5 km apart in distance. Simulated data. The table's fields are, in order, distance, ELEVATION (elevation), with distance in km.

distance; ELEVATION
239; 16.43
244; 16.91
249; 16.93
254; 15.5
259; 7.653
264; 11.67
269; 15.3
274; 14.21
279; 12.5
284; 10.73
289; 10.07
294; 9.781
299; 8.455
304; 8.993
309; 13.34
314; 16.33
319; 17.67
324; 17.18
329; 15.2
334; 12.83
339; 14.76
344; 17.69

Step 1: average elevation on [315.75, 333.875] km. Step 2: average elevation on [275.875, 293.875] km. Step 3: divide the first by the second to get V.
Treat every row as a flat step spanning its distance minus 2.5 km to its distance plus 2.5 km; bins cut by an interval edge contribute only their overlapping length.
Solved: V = 1.46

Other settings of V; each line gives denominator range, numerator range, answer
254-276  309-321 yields 1.29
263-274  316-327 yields 1.24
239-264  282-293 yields 0.72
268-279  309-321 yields 1.14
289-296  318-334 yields 1.62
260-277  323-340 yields 1.13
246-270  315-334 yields 1.21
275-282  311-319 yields 1.30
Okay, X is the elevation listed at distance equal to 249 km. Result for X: 16.93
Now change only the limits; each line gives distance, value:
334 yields 12.83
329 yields 15.2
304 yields 8.993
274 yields 14.21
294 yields 9.781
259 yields 7.653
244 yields 16.91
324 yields 17.18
